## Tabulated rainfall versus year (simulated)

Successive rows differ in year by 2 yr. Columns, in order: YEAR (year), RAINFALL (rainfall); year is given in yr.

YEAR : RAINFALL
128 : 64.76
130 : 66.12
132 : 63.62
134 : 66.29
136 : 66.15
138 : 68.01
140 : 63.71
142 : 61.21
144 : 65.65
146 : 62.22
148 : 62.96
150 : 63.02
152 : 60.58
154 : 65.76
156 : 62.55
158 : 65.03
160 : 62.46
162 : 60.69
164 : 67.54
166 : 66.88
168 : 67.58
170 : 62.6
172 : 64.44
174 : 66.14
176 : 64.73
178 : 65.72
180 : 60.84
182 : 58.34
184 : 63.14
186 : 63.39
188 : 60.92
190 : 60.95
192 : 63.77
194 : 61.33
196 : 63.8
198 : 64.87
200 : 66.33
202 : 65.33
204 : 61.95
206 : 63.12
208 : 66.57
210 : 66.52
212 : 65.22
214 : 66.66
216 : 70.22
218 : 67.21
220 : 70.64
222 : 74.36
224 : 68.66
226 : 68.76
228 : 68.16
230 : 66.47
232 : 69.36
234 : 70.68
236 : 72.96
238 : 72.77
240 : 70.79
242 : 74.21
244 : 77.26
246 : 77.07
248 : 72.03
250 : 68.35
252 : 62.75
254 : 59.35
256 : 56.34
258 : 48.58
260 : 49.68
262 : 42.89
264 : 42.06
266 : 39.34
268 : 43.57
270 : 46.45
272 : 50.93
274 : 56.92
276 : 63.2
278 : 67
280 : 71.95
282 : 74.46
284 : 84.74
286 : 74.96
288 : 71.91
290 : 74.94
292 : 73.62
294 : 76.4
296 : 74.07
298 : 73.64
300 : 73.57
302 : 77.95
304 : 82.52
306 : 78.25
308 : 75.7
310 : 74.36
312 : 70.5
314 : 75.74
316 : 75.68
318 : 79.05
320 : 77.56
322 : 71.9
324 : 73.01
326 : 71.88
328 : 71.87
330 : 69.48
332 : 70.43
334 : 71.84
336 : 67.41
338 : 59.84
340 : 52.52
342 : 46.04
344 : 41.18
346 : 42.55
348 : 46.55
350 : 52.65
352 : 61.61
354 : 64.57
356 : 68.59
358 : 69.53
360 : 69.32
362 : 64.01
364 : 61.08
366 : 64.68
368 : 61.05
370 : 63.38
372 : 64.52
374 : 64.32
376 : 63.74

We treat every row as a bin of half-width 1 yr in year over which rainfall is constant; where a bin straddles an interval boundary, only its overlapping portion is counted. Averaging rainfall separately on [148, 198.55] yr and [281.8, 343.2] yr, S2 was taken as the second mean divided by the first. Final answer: 1.1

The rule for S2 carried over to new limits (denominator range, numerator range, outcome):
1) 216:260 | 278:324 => 1.11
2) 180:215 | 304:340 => 1.14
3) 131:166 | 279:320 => 1.18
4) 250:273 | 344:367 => 1.19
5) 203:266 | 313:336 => 1.12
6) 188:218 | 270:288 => 1.04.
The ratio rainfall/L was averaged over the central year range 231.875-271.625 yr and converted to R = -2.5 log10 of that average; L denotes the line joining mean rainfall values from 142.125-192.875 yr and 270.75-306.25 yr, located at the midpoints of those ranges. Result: 0.15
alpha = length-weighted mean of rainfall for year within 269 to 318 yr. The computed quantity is 71.8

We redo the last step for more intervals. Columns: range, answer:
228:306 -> 66.1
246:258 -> 63.6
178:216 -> 63.7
